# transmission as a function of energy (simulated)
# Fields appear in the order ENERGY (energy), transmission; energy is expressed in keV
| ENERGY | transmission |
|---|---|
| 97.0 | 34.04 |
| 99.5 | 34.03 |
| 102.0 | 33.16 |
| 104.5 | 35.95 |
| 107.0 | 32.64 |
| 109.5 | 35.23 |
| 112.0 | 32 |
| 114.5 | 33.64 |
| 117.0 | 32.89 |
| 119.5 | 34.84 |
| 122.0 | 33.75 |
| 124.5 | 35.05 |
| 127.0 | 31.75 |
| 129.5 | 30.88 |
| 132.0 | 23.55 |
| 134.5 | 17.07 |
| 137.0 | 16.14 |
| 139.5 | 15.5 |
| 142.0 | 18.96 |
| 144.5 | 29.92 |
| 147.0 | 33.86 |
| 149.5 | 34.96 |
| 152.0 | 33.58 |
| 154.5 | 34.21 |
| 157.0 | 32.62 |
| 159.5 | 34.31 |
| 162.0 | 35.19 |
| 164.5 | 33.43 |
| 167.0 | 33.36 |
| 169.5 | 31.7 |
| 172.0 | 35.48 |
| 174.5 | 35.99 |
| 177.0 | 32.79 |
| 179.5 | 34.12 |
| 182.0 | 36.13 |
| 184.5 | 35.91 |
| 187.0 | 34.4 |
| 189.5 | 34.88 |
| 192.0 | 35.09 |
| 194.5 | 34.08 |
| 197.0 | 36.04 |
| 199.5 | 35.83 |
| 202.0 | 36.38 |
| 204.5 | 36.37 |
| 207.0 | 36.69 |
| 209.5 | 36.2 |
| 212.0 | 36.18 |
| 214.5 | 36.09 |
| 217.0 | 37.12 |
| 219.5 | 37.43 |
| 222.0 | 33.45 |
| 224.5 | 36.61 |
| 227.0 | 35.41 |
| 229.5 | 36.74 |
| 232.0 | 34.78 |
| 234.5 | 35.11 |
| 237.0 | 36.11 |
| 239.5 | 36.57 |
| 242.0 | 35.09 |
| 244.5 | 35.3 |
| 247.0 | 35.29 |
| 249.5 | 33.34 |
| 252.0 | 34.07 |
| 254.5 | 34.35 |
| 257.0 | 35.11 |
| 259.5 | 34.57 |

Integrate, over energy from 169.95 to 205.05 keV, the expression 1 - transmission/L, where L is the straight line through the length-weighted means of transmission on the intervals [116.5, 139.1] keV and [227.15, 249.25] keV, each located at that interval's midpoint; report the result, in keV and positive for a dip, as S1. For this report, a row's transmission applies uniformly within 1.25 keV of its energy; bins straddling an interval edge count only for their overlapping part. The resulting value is -3.5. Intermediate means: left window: 27.8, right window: 35.5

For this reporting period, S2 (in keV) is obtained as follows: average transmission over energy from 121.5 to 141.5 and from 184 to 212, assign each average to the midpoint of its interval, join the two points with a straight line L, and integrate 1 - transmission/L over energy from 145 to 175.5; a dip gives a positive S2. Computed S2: -4.6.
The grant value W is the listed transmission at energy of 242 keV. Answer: 35.09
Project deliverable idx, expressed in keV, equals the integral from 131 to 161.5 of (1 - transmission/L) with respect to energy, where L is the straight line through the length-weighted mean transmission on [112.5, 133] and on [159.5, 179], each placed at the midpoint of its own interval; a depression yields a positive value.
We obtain 5.41 keV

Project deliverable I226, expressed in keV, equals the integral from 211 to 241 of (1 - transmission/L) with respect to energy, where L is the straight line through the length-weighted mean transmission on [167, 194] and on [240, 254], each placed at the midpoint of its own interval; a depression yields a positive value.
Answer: -1.1 keV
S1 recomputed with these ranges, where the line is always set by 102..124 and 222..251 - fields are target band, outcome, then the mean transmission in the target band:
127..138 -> 3.5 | 23.2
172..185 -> -0.1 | 35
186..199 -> 0.0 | 35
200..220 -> -0.8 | 36.5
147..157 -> 0.1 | 34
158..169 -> 0.2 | 33.9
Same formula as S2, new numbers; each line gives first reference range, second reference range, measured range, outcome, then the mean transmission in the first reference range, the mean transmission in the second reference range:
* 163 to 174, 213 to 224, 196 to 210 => -0.37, 33.7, 36.1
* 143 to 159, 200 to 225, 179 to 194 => -0.09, 33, 36.2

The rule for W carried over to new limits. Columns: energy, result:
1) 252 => 34.07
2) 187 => 34.4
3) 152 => 33.58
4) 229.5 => 36.74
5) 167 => 33.36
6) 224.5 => 36.61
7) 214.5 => 36.09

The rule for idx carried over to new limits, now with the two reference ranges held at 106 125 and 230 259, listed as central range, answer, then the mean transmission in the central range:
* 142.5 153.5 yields 0.6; 32.1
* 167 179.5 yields 0.1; 33.9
